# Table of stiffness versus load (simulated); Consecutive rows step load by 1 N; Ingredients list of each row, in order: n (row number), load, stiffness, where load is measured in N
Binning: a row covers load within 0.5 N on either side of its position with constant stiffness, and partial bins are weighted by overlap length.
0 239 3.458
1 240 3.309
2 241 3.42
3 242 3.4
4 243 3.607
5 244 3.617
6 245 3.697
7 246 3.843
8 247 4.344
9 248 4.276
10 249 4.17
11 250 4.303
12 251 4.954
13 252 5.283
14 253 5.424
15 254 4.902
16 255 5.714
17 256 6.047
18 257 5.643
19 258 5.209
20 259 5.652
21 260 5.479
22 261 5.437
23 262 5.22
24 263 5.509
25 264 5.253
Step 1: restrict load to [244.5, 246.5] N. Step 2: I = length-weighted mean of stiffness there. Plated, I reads 3.77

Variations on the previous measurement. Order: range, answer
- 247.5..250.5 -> 4.25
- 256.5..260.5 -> 5.5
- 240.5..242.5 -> 3.41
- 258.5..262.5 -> 5.45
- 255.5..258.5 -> 5.63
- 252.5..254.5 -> 5.16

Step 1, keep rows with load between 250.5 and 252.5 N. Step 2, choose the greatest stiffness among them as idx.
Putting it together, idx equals 5.283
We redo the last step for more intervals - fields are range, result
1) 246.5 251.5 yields 4.954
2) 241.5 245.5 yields 3.697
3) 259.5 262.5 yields 5.479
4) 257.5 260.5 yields 5.652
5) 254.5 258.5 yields 6.047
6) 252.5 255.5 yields 5.714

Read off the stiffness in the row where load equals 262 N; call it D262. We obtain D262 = 5.22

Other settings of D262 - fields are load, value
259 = 5.652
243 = 3.607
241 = 3.42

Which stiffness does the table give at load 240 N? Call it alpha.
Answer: 3.309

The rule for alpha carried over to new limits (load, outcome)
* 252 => 5.283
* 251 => 4.954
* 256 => 6.047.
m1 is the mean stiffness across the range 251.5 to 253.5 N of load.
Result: 5.35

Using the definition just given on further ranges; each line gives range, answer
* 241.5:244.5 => 3.54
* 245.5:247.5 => 4.09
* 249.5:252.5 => 4.85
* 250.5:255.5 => 5.26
